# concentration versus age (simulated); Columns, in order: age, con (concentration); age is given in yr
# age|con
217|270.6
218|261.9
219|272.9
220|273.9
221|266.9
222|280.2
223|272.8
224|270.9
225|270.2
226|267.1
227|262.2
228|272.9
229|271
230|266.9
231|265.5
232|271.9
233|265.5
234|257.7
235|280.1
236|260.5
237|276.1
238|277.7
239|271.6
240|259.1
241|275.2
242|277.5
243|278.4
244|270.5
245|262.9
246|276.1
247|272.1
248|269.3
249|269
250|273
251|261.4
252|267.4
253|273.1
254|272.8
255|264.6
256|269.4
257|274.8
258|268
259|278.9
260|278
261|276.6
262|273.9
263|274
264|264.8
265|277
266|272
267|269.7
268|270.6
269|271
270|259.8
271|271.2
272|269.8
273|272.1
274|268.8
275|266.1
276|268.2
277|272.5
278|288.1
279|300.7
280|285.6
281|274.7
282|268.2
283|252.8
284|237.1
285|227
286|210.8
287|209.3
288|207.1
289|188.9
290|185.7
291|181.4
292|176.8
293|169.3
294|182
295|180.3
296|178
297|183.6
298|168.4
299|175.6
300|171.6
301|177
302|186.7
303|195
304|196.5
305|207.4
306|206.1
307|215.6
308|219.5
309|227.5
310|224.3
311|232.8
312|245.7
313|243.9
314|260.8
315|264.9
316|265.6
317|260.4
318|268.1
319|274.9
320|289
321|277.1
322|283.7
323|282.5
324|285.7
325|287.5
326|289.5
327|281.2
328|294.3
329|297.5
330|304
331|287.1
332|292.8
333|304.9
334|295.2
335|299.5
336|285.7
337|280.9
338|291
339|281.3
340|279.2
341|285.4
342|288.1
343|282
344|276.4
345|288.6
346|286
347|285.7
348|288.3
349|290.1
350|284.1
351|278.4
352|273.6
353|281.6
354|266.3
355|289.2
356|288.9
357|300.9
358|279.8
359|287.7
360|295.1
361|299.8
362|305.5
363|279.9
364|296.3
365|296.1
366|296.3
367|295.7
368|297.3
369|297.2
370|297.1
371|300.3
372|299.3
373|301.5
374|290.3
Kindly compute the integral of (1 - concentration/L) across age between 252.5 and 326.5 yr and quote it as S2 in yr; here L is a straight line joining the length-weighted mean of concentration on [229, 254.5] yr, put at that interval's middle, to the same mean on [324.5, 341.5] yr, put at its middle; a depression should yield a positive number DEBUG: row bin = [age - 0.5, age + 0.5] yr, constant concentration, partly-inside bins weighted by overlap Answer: 9.6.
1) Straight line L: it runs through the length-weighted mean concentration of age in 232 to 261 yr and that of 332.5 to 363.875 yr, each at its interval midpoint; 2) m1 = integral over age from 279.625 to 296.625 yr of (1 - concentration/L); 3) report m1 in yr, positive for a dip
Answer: 4.0 yr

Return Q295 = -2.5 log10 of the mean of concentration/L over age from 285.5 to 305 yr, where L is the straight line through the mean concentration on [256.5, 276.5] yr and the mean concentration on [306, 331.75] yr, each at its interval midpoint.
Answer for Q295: 0.40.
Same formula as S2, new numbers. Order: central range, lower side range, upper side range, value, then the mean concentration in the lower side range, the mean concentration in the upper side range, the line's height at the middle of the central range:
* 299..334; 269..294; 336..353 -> 1.8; 242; 284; 265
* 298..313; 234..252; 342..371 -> 4.0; 271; 289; 281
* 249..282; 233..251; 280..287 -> -2.1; 271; 245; 256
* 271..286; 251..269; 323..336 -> 0.6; 272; 293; 277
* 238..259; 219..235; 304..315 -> -1.0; 270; 229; 259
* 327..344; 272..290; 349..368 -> -0.7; 251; 289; 278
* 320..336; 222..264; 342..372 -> -0.3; 271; 289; 285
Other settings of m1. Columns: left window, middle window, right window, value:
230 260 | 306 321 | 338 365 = 1.7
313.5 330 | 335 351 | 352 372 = 0.1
